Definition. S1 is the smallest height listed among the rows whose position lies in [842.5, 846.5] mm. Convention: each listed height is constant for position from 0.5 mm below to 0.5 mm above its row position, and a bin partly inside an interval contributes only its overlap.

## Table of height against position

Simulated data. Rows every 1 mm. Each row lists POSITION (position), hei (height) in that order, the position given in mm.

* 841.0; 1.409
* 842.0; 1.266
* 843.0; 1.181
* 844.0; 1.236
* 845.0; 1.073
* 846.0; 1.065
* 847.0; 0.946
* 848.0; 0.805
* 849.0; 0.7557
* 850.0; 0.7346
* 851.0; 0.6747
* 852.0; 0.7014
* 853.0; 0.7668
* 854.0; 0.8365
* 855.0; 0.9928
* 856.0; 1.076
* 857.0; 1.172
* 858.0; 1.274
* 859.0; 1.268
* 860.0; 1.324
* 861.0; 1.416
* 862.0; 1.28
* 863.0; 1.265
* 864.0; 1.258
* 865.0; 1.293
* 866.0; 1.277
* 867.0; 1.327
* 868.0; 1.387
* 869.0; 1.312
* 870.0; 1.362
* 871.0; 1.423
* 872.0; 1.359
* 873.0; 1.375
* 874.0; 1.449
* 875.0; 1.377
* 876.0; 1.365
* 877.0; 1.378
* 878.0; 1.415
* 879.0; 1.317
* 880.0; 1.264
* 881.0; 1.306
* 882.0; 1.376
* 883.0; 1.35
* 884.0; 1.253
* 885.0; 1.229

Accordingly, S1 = 1.065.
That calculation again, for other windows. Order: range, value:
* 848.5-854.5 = 0.6747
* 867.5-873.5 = 1.312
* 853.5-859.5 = 0.8365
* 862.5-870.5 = 1.258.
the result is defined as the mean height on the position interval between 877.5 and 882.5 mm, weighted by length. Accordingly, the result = 1.34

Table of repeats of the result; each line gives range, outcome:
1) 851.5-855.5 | 0.824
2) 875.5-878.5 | 1.39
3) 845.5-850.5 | 0.861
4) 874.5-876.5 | 1.37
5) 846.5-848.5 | 0.875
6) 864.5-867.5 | 1.3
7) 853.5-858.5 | 1.07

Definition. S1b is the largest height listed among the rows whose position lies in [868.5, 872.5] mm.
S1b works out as 1.423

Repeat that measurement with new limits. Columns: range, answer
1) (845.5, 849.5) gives 1.065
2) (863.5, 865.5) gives 1.293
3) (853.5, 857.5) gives 1.172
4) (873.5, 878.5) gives 1.449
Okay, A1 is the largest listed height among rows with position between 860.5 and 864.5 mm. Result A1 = 1.416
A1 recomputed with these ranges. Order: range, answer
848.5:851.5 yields 0.7557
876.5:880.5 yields 1.415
